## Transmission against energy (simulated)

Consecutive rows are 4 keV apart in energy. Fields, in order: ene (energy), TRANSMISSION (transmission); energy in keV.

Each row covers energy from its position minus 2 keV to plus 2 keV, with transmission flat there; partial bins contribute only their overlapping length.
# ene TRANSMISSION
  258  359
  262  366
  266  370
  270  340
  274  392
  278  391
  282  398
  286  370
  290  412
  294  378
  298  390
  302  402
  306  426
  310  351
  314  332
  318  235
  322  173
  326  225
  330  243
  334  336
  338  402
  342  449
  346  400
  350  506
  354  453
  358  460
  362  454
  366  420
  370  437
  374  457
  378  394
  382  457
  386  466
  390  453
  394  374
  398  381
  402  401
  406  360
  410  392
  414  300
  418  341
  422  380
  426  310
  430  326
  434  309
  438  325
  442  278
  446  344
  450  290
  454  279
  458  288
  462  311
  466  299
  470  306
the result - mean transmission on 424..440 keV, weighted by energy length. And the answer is 318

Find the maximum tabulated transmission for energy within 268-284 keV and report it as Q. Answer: 398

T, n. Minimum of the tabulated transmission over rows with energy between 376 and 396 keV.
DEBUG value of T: 374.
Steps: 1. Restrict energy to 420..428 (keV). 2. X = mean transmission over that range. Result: 345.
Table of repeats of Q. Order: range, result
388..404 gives 453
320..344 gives 449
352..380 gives 460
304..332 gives 426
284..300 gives 412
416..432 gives 380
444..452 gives 344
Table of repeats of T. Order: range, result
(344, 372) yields 400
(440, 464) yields 278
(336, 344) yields 402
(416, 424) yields 341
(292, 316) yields 332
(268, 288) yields 340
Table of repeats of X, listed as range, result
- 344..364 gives 455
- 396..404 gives 391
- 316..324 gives 204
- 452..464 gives 293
